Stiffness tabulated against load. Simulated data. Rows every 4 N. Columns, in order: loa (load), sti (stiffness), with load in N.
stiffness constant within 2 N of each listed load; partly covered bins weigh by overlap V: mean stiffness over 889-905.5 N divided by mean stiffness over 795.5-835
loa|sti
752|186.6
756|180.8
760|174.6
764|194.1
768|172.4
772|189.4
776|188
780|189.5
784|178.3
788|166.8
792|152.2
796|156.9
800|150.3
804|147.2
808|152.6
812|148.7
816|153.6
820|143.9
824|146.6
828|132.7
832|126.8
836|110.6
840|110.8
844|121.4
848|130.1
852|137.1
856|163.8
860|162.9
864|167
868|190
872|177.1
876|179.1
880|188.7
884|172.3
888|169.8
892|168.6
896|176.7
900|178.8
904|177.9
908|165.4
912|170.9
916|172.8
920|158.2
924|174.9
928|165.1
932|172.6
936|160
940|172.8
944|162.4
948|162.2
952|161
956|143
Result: 1.21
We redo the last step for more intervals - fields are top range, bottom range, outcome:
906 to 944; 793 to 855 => 1.21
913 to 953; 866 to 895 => 0.94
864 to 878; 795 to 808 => 1.19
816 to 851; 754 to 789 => 0.71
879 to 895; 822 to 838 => 1.35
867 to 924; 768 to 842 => 1.14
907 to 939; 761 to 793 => 0.93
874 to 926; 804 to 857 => 1.27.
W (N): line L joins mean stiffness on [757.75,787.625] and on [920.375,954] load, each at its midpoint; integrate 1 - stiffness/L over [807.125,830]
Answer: 4.1 N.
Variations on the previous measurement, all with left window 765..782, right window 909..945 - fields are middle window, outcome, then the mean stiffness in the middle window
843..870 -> 3.3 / 154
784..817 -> 4.9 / 155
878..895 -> -0.2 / 175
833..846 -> 4.6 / 115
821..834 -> 3.1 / 136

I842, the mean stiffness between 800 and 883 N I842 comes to 150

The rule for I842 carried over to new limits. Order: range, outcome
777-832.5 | 155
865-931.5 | 174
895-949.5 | 169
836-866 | 140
